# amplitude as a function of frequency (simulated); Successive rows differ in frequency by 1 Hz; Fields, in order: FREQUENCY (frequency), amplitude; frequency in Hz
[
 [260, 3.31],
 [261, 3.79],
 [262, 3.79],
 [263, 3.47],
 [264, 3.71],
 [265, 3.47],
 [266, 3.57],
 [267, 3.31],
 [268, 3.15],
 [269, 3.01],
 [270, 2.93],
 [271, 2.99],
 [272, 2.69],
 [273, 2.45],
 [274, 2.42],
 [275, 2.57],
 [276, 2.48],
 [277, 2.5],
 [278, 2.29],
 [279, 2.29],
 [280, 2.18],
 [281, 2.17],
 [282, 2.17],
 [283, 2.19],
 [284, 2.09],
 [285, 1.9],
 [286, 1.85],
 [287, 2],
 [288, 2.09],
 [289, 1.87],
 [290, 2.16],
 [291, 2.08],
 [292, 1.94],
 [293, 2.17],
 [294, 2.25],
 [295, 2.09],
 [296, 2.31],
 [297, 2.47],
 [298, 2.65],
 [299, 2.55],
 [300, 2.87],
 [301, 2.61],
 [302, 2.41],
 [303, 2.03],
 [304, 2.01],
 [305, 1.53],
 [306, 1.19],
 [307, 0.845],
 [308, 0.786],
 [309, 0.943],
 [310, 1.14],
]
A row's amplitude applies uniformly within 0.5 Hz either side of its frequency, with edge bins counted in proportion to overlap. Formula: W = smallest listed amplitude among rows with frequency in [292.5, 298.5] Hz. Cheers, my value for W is 2.09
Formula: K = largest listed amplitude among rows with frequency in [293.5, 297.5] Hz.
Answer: 2.47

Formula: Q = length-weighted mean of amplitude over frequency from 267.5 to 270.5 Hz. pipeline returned 3.03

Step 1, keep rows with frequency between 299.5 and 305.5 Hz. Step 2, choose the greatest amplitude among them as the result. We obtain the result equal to 2.87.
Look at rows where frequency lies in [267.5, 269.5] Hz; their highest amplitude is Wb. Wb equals 3.15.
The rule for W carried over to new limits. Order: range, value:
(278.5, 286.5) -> 1.85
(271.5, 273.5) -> 2.45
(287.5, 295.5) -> 1.87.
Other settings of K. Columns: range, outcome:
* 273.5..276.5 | 2.57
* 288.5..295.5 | 2.25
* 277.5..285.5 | 2.29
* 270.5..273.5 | 2.99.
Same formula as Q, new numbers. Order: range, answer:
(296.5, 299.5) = 2.56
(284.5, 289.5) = 1.94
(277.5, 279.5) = 2.29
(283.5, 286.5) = 1.95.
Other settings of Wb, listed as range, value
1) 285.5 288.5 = 2.09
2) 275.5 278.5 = 2.5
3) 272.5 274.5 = 2.45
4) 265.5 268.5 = 3.57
